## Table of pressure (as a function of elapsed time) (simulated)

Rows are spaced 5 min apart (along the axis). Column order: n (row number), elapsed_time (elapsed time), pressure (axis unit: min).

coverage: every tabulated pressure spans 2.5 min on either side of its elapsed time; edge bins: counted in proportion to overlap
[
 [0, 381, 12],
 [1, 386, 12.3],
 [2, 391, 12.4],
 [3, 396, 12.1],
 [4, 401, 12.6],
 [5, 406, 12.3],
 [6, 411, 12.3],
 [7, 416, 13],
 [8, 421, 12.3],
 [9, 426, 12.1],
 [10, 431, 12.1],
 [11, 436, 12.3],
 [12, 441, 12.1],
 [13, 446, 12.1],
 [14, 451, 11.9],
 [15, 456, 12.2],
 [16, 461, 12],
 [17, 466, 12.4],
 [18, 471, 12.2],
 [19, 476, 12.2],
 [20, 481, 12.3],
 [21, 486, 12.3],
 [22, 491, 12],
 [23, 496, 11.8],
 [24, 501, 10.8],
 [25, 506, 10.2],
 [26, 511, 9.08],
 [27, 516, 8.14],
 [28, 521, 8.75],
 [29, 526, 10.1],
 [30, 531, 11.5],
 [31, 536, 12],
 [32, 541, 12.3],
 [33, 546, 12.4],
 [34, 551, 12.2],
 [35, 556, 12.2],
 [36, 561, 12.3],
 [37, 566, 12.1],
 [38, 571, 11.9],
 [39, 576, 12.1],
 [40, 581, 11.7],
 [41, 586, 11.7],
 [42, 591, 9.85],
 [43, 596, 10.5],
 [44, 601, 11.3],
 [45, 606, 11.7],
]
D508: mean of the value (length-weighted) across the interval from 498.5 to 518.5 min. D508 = 9.55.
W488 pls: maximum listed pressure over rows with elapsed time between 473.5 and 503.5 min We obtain 12.3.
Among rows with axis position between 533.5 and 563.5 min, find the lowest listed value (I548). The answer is 12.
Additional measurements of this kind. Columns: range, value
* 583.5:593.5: 9.85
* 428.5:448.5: 12.1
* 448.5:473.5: 11.9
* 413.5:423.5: 12.3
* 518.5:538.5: 8.75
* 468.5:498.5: 11.8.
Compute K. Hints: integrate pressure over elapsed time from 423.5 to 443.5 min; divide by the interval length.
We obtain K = 12.2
